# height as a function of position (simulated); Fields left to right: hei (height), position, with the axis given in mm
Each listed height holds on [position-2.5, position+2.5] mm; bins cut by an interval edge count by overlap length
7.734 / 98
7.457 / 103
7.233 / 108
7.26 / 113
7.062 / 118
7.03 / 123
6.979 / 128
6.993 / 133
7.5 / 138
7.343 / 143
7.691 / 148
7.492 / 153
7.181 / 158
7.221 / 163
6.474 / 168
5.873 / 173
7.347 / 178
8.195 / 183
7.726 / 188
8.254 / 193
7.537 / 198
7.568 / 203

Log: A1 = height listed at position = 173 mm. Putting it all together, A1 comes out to 5.873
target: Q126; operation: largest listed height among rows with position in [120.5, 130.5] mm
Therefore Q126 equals 7.03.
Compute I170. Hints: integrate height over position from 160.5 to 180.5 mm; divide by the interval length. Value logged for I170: 6.73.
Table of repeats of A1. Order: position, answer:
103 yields 7.457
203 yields 7.568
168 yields 6.474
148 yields 7.691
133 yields 6.993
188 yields 7.726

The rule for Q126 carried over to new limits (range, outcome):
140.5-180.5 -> 7.691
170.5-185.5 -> 8.195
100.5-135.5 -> 7.457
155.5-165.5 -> 7.221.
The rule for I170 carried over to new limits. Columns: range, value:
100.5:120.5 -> 7.25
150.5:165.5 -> 7.3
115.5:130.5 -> 7.02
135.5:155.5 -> 7.51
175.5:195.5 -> 7.88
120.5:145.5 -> 7.17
